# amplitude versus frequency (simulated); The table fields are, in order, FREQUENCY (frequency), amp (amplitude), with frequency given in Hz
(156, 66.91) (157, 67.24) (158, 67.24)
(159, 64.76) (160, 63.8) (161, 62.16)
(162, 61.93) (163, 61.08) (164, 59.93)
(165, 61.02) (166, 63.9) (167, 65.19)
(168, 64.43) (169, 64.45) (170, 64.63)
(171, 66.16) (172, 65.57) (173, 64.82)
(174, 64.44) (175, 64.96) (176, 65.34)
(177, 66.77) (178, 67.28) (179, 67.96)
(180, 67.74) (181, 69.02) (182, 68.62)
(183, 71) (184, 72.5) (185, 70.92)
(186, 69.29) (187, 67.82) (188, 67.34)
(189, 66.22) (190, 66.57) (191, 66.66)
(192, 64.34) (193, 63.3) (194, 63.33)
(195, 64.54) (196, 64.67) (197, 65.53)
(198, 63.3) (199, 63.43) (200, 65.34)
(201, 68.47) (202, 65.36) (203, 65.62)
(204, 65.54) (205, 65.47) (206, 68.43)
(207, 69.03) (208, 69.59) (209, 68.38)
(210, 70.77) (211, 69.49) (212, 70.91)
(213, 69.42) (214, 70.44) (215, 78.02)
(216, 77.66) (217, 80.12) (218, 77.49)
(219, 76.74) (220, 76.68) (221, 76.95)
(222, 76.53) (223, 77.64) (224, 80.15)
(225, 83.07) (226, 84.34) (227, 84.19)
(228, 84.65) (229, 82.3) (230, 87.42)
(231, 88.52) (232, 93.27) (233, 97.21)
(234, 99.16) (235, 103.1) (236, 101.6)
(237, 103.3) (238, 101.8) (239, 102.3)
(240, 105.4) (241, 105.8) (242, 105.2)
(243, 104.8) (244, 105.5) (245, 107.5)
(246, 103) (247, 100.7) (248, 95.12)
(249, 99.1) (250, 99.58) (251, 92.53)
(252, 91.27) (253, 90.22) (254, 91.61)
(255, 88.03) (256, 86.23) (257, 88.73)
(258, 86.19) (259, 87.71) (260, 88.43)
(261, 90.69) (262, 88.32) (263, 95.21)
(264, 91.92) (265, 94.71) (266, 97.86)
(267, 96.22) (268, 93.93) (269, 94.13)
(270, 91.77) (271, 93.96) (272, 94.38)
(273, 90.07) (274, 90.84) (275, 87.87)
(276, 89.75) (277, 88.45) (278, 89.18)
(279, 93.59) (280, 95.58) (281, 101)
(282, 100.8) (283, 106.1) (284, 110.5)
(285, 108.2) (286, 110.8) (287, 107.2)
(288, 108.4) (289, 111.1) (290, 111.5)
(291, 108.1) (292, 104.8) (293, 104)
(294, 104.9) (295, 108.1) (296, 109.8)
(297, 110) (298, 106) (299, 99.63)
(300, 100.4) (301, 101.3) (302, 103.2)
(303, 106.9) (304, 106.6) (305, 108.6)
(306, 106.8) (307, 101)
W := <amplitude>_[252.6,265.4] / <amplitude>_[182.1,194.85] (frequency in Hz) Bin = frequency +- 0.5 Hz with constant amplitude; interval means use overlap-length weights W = 1.33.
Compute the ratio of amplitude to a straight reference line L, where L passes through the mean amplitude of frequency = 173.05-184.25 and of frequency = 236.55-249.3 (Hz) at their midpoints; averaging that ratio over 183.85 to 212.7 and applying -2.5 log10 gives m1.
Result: 0.17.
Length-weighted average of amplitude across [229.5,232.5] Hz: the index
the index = 89.7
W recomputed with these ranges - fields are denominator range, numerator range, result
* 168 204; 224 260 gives 1.43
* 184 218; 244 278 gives 1.36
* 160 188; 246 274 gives 1.41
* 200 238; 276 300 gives 1.31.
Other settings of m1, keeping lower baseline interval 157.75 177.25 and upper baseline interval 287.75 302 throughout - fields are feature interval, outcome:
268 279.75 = 0.088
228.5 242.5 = -0.138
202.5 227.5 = 0.081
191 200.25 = 0.143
